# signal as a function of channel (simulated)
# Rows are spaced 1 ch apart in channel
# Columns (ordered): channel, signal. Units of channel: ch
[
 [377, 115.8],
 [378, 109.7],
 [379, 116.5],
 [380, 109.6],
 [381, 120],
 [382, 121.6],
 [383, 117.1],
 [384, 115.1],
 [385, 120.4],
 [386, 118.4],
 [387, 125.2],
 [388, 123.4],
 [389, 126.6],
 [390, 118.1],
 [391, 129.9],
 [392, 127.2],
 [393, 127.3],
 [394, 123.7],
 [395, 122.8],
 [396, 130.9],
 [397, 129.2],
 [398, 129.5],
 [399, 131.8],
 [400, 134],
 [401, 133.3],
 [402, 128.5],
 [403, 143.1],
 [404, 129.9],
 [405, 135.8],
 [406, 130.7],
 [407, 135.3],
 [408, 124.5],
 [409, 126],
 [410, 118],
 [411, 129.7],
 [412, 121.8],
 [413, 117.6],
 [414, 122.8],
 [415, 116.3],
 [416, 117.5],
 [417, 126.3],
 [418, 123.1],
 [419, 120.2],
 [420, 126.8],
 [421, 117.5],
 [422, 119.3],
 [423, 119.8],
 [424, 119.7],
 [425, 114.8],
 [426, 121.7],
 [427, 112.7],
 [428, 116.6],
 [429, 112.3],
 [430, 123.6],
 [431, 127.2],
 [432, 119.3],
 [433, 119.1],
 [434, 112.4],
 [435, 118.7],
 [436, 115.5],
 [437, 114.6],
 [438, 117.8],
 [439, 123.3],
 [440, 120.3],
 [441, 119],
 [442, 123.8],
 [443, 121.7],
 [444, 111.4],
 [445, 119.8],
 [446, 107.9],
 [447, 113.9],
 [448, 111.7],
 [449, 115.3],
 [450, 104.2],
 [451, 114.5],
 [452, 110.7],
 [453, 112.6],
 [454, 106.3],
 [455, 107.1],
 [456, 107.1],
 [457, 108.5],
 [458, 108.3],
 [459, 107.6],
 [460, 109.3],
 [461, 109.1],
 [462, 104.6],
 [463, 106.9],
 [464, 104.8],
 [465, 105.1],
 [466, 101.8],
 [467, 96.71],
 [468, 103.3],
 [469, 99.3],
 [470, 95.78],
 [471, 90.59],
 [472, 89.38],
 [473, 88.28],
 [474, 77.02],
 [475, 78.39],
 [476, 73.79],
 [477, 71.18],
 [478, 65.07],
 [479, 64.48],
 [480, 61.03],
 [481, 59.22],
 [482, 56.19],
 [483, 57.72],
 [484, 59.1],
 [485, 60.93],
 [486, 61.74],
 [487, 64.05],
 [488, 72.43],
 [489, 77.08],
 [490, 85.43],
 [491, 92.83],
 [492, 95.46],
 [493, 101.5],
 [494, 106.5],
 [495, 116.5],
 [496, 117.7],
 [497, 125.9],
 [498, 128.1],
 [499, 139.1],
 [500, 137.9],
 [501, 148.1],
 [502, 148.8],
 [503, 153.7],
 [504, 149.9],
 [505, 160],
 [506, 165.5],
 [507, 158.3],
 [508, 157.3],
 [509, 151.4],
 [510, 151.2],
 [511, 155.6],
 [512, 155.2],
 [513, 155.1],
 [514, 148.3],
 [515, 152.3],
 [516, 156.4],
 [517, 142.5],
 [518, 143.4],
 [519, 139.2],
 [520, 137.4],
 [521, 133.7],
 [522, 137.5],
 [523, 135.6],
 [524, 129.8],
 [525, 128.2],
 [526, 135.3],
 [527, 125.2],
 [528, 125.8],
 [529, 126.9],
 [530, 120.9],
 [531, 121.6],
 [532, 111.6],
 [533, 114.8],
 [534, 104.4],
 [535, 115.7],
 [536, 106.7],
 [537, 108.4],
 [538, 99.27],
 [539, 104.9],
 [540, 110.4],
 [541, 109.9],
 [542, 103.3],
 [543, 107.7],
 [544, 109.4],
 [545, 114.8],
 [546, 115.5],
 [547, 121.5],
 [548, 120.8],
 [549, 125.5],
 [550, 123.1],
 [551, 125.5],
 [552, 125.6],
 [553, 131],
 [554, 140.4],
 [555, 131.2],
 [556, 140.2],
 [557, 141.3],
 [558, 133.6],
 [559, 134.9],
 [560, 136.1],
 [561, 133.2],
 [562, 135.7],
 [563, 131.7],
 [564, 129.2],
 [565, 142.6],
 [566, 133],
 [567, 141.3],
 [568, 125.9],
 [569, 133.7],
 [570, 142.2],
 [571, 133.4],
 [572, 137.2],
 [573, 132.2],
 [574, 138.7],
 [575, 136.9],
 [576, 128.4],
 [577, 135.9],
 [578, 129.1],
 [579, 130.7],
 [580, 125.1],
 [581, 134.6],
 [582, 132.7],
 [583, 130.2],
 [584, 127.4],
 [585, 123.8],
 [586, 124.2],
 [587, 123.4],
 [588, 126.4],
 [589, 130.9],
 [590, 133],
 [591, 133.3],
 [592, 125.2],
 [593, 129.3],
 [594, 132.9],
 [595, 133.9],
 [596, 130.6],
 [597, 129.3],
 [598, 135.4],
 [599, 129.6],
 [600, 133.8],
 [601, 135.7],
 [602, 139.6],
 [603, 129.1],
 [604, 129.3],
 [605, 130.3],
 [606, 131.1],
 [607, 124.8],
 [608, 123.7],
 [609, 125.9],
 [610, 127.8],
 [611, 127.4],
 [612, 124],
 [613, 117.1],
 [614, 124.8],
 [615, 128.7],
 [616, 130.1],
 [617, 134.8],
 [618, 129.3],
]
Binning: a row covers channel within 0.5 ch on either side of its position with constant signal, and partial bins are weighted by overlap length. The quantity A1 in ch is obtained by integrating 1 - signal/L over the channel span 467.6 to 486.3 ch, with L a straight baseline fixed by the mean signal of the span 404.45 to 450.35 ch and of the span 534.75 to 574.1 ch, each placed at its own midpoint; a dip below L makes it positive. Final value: 7.3 ch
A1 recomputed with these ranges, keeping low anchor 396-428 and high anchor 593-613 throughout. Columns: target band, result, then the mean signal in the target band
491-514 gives -2.1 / 139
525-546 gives 2.3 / 114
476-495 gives 7.9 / 74.1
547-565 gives -0.4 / 132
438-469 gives 3.8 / 110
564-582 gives -0.7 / 134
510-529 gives -1.9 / 141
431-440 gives 0.5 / 118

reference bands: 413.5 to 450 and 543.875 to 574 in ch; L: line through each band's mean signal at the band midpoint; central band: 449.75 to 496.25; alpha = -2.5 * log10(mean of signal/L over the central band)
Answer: 0.33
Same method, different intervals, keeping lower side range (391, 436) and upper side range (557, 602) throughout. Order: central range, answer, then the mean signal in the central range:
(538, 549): 0.17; 112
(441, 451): 0.10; 115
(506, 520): -0.17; 151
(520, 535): 0.04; 125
